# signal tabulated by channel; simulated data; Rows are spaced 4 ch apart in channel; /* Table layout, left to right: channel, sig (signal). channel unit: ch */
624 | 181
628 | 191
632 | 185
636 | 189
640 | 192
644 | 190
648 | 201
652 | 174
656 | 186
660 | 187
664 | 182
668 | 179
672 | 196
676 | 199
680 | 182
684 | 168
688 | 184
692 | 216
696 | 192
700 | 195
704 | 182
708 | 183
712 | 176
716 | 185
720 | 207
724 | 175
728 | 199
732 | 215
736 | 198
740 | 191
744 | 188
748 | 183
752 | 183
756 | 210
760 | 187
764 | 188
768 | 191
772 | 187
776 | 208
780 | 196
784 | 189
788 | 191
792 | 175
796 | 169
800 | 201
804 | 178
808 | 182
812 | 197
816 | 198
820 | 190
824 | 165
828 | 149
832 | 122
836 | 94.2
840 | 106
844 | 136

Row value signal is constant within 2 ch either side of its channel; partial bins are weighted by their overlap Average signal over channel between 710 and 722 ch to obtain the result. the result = 189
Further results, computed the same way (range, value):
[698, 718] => 184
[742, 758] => 191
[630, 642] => 189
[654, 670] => 184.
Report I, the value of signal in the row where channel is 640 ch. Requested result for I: 192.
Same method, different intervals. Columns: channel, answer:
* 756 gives 210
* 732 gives 215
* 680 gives 182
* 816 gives 198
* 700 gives 195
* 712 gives 176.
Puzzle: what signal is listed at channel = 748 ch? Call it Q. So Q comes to 183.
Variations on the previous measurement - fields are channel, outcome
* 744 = 188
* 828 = 149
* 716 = 185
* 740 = 191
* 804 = 178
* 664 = 182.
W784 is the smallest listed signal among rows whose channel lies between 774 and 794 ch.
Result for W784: 175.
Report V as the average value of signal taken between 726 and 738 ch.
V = 204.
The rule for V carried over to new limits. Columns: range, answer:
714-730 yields 192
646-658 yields 187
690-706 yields 196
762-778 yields 194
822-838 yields 133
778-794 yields 188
